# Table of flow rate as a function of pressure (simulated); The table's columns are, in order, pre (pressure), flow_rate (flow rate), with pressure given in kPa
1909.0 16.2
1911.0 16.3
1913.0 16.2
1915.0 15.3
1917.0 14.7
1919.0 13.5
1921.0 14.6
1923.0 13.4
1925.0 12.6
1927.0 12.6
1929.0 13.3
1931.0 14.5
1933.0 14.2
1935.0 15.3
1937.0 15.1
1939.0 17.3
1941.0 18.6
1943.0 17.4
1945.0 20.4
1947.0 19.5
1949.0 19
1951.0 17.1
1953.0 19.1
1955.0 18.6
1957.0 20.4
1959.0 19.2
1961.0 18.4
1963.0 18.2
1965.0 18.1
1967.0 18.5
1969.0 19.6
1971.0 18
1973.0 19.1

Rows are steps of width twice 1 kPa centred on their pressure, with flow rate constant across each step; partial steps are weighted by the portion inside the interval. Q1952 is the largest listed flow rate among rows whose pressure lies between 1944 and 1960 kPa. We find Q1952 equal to 20.4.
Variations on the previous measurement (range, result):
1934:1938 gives 15.3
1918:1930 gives 14.6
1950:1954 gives 19.1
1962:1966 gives 18.2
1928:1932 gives 14.5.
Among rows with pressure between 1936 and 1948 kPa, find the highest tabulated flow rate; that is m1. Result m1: 20.4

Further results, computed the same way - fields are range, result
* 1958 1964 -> 19.2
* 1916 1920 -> 14.7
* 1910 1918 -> 16.3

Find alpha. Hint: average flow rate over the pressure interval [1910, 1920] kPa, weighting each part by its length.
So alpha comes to 15.2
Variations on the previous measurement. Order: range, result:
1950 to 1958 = 18.8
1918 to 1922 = 14.1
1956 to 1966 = 18.9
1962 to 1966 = 18.1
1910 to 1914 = 16.2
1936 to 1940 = 16.2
